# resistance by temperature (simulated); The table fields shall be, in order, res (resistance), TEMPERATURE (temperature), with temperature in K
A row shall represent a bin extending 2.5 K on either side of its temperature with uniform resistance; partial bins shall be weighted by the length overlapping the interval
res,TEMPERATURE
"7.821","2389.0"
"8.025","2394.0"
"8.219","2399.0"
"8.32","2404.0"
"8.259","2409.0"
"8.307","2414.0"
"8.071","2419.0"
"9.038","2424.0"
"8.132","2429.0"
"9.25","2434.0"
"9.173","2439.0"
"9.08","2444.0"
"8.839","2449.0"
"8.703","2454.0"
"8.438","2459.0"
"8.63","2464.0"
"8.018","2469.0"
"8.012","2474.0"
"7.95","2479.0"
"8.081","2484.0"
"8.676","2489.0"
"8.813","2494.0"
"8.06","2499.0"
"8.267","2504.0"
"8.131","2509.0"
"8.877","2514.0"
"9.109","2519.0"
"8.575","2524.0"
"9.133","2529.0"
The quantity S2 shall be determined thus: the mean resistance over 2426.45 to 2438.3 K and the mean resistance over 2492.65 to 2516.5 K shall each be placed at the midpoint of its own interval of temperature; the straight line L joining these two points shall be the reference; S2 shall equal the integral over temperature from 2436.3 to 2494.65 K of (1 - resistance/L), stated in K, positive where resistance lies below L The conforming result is 0.5 K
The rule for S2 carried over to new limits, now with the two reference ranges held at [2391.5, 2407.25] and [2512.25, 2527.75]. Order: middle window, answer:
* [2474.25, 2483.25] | 0.7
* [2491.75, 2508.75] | 0.8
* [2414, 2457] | -1.8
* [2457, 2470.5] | 0.3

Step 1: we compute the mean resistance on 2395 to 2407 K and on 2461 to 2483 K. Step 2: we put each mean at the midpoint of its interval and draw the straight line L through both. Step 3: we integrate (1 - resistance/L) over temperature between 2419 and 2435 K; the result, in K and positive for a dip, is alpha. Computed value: -0.9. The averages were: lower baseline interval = 8.24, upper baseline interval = 8.15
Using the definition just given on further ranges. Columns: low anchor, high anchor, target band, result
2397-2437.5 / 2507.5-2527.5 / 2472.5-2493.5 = 0.9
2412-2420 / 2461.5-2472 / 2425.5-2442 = -1.3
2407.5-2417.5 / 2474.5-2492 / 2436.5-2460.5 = -1.8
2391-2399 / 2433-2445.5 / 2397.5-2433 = 0.8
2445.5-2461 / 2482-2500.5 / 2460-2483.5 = 1.1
